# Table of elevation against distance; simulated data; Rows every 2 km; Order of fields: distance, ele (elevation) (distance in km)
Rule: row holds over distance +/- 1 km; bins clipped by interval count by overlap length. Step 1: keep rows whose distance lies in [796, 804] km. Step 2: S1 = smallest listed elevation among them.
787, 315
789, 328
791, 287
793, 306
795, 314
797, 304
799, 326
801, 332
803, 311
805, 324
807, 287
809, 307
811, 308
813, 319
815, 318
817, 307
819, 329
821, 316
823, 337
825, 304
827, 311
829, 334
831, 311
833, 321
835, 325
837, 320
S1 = 304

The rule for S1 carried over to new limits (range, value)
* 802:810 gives 287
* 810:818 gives 307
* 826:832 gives 311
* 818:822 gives 316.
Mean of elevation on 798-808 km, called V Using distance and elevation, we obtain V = 316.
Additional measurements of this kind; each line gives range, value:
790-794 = 296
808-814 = 311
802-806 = 318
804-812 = 306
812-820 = 318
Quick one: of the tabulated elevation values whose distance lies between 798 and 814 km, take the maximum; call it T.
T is 332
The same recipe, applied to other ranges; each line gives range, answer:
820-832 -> 337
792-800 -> 326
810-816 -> 319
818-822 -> 329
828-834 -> 334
